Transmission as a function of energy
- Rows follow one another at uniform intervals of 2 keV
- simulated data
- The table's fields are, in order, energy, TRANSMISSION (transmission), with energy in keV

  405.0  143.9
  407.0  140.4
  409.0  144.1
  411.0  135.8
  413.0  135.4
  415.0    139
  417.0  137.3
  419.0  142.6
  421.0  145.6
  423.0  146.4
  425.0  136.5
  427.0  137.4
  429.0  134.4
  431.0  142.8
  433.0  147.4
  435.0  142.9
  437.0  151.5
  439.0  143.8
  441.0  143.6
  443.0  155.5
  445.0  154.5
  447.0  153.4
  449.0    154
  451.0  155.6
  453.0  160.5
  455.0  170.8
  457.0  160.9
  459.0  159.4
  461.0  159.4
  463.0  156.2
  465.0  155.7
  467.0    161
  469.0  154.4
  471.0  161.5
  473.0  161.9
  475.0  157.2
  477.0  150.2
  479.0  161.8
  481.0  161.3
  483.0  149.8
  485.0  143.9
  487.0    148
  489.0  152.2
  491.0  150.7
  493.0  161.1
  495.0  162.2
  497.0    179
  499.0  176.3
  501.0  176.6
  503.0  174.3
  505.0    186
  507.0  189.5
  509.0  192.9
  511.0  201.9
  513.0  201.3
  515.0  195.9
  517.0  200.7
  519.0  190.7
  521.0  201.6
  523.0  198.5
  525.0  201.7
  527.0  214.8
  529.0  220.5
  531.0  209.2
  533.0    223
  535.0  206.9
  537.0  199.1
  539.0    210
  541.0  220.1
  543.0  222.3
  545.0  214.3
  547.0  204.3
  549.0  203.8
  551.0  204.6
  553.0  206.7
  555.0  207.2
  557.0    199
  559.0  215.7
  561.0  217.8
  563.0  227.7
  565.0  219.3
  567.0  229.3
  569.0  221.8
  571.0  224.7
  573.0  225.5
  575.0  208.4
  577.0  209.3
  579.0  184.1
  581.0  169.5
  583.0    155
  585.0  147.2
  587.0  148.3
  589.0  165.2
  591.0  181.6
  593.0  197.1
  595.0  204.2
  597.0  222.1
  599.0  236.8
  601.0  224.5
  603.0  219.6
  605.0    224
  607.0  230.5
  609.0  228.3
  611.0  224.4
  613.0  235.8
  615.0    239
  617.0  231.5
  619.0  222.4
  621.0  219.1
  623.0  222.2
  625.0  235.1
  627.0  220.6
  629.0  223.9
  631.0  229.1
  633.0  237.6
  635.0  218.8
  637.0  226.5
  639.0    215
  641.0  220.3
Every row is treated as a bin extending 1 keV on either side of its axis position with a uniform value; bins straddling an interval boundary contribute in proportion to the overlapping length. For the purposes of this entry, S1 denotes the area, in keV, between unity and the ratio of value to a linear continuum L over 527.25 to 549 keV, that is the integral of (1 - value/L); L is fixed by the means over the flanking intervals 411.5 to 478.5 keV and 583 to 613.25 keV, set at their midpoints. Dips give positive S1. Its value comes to -3.6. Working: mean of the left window 151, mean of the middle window 213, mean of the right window 204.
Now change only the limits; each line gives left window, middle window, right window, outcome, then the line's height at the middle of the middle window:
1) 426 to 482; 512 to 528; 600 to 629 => -1.46 keV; 184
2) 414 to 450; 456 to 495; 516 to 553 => 3.43 keV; 172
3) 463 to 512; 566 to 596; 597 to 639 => 2.53 keV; 210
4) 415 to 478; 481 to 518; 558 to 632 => -0.21 keV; 173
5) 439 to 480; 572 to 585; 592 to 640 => 1.22 keV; 208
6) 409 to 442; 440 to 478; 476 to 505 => -1.36 keV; 152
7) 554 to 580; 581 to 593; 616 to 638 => 3.02 keV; 218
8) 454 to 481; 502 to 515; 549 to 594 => -1.23 keV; 175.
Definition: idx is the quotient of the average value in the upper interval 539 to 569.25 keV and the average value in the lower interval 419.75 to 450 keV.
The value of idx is 1.47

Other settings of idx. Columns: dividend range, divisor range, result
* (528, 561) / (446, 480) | 1.33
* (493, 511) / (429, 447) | 1.22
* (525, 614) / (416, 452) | 1.43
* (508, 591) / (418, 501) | 1.32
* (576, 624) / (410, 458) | 1.40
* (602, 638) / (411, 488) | 1.51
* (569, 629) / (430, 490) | 1.36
